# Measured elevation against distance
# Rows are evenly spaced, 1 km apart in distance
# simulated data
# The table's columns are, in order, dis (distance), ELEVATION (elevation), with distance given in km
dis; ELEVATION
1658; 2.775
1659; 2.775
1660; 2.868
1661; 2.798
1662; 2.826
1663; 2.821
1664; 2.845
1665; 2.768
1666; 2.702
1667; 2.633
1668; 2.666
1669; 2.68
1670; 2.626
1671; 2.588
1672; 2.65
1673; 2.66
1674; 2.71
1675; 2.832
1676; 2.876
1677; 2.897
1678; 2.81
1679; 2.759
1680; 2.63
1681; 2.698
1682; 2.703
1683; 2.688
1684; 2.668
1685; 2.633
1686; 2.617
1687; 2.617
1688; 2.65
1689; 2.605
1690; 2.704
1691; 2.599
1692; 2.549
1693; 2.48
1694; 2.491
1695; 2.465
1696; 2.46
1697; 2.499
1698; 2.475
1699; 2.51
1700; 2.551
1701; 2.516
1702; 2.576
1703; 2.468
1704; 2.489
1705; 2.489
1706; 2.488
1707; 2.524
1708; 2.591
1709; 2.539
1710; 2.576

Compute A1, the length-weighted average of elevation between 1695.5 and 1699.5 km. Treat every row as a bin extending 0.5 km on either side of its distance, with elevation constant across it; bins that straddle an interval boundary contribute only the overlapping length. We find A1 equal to 2.49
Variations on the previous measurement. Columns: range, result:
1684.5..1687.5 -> 2.62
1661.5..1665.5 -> 2.81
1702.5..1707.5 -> 2.49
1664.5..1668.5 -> 2.69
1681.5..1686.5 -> 2.66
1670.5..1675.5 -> 2.69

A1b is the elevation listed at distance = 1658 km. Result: 2.775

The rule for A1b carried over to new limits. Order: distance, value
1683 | 2.688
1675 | 2.832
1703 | 2.468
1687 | 2.617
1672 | 2.65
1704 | 2.489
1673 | 2.66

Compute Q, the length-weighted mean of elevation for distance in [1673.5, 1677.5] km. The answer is 2.83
